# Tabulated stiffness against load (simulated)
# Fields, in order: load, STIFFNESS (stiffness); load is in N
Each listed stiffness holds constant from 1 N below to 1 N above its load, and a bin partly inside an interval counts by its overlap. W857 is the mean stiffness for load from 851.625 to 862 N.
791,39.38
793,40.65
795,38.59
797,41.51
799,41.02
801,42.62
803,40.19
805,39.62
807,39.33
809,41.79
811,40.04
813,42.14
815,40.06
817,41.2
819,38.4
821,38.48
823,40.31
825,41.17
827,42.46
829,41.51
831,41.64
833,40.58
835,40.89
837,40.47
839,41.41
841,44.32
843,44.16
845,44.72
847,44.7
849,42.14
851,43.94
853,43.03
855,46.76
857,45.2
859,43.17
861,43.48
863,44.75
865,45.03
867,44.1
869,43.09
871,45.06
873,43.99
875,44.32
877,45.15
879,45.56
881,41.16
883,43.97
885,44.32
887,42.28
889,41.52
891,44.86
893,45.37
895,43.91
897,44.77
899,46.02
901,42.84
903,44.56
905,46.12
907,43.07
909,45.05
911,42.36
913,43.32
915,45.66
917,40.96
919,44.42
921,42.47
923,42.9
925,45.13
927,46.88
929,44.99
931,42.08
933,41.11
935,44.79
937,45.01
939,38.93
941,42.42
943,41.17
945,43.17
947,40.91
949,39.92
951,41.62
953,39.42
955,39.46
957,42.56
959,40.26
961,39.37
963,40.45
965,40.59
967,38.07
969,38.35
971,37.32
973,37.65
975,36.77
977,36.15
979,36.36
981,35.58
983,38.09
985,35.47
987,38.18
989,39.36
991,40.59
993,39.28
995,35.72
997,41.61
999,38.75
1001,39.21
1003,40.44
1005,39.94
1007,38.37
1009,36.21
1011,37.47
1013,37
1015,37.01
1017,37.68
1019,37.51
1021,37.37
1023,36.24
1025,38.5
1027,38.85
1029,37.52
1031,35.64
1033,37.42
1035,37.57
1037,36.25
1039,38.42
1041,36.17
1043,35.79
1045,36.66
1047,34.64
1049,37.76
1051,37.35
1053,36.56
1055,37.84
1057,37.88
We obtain 44.3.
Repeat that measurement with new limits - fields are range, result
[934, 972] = 40.7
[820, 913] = 43.4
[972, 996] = 37.4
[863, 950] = 43.6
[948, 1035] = 38.3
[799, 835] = 40.7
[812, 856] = 42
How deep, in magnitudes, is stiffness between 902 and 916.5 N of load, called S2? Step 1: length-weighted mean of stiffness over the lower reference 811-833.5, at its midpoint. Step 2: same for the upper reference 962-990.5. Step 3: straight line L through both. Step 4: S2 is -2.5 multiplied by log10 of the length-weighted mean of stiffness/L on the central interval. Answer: -0.13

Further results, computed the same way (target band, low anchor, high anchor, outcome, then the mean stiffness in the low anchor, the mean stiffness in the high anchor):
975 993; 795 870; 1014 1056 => 0.023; 42.1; 37.1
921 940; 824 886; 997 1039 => -0.068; 43.4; 37.9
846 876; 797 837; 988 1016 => -0.102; 40.7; 38.6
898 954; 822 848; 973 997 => -0.098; 42.2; 37.6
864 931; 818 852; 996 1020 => -0.089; 41.8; 38.4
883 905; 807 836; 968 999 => -0.123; 40.7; 37.8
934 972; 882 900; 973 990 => -0.039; 44.1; 37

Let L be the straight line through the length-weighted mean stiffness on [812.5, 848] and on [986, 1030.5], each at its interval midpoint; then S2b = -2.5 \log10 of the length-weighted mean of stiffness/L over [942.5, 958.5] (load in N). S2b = -0.04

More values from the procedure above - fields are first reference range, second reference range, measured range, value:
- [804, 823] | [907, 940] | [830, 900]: -0.05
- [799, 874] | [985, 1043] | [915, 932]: -0.10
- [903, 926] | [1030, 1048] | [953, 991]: 0.06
